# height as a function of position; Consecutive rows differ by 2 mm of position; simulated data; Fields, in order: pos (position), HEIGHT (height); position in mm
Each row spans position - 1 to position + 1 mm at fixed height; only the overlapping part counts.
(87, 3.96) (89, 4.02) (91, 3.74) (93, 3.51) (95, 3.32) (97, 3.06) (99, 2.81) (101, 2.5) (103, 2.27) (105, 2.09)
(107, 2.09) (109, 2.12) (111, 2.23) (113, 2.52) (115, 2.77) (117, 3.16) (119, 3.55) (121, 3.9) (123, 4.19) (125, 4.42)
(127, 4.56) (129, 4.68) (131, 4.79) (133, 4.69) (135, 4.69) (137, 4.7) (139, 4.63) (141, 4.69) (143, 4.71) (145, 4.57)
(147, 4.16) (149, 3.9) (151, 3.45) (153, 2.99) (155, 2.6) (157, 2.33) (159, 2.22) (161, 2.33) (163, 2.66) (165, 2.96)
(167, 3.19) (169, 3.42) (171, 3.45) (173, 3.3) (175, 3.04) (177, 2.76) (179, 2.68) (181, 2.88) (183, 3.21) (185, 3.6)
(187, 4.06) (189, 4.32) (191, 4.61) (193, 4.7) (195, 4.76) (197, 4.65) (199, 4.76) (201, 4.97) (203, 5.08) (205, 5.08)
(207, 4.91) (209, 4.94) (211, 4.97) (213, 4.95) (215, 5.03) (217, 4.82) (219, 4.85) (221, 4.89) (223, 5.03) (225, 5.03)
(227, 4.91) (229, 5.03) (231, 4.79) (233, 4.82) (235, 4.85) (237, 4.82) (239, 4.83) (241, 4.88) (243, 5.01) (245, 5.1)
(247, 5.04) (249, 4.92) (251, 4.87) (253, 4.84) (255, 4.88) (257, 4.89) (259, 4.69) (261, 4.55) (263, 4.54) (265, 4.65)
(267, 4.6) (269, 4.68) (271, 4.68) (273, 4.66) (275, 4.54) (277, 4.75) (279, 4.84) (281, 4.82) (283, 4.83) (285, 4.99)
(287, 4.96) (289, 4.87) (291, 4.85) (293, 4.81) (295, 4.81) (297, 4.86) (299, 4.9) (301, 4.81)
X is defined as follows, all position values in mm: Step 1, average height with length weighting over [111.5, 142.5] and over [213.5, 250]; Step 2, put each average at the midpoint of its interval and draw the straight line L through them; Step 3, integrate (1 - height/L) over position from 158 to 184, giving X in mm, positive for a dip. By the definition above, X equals 8.9 mm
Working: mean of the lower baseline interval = 4.11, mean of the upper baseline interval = 4.93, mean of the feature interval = 2.93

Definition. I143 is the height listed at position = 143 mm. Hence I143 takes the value 4.71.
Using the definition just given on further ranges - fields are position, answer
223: 5.03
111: 2.23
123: 4.19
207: 4.91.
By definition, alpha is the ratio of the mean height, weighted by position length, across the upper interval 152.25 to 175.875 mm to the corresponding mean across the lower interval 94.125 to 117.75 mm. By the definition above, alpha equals 1.12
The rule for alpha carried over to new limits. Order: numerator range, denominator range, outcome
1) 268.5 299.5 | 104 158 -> 1.31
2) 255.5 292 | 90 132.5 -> 1.45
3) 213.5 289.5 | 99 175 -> 1.41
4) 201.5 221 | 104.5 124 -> 1.72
